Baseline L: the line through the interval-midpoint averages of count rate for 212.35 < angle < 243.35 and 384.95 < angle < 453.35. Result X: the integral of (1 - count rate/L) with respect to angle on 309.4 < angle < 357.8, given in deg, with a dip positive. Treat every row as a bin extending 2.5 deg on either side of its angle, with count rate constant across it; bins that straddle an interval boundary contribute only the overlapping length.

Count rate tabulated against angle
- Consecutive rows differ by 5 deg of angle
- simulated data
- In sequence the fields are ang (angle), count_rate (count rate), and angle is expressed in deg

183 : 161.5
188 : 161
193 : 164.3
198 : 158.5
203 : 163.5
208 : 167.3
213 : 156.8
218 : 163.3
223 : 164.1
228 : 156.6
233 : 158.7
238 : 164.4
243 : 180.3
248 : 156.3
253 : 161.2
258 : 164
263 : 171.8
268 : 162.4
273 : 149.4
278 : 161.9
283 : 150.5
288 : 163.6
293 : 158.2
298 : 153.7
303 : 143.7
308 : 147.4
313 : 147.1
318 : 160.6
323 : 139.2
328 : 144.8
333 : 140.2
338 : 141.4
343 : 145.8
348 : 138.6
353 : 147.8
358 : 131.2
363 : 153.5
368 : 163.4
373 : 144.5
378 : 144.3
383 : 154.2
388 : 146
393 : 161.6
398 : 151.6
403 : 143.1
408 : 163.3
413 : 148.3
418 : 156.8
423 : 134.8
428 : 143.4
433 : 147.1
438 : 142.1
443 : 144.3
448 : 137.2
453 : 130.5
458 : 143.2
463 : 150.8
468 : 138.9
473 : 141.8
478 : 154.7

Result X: 3.0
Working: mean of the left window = 163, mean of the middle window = 144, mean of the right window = 147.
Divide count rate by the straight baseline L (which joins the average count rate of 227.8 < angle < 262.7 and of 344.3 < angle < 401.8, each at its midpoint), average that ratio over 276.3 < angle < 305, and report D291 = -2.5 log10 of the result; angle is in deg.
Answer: 0.02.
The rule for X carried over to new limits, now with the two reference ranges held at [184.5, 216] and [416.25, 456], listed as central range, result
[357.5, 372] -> -0.35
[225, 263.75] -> -1.40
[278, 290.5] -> -0.26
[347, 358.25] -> 0.61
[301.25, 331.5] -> 1.00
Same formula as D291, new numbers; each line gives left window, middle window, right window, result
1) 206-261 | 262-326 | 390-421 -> 0.04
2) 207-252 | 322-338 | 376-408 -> 0.10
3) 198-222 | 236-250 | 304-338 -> -0.07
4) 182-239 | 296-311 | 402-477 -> 0.05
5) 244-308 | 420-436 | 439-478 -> 0.02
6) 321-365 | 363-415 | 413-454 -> -0.07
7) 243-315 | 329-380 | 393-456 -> 0.05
